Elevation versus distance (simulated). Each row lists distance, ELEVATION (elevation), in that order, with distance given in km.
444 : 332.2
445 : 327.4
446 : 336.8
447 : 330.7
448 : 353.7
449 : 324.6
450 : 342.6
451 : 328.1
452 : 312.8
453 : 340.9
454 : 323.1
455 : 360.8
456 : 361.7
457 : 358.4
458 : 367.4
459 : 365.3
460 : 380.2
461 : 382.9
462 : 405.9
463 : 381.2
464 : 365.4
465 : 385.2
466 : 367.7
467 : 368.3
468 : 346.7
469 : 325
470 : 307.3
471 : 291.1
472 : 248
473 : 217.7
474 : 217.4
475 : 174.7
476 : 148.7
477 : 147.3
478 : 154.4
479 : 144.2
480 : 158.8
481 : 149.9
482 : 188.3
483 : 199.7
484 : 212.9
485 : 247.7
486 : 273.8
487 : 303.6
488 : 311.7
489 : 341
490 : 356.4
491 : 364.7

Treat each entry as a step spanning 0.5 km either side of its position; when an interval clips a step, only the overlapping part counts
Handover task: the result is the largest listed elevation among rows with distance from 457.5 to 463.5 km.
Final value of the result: 405.9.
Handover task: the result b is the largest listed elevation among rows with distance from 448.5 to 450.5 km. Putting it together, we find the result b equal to 342.6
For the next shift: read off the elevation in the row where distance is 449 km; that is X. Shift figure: 324.6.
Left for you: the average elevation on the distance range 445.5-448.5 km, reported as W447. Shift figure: 340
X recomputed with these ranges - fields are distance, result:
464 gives 365.4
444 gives 332.2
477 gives 147.3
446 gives 336.8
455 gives 360.8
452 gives 312.8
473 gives 217.7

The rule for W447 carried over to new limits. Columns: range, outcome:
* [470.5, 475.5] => 230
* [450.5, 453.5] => 327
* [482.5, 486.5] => 234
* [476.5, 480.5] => 151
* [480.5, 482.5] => 169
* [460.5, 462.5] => 394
